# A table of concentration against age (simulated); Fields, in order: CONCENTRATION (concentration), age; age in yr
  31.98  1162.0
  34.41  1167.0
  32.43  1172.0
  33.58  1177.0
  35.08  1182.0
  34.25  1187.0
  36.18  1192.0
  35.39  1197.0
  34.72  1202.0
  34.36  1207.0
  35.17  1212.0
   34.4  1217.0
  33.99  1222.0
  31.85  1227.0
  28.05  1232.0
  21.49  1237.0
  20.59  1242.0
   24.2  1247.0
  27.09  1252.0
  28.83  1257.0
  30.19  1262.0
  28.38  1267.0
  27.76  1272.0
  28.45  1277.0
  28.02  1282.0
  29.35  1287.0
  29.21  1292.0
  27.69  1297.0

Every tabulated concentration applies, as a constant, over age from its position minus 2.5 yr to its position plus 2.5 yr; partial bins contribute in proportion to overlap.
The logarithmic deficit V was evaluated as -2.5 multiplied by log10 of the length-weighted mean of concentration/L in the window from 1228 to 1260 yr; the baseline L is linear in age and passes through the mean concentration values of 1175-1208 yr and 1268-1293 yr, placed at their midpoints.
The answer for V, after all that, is 0.22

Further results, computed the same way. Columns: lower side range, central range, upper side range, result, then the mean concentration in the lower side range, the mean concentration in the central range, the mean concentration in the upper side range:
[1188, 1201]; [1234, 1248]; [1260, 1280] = 0.38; 35.5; 22.1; 28.6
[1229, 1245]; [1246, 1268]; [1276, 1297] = -0.09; 23.7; 27.9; 28.7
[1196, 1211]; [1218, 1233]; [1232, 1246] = -0.17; 34.8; 31.9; 22.6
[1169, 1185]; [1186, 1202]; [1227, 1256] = -0.12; 33.7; 35.3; 25.2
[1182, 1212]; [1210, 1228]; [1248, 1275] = -0.04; 35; 34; 28.2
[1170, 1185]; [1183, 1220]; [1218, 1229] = -0.05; 33.8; 34.9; 33.2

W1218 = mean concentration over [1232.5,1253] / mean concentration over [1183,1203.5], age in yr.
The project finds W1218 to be 0.67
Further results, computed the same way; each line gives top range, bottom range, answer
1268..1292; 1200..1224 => 0.82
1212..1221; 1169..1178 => 1.05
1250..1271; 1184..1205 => 0.81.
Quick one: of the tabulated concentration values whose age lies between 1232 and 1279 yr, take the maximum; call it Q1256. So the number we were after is 30.19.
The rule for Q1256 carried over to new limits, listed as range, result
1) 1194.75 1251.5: 35.39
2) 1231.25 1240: 28.05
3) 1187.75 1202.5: 36.18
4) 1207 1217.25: 35.17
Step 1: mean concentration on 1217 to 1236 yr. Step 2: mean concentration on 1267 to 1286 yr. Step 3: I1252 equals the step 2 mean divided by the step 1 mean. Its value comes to 0.91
